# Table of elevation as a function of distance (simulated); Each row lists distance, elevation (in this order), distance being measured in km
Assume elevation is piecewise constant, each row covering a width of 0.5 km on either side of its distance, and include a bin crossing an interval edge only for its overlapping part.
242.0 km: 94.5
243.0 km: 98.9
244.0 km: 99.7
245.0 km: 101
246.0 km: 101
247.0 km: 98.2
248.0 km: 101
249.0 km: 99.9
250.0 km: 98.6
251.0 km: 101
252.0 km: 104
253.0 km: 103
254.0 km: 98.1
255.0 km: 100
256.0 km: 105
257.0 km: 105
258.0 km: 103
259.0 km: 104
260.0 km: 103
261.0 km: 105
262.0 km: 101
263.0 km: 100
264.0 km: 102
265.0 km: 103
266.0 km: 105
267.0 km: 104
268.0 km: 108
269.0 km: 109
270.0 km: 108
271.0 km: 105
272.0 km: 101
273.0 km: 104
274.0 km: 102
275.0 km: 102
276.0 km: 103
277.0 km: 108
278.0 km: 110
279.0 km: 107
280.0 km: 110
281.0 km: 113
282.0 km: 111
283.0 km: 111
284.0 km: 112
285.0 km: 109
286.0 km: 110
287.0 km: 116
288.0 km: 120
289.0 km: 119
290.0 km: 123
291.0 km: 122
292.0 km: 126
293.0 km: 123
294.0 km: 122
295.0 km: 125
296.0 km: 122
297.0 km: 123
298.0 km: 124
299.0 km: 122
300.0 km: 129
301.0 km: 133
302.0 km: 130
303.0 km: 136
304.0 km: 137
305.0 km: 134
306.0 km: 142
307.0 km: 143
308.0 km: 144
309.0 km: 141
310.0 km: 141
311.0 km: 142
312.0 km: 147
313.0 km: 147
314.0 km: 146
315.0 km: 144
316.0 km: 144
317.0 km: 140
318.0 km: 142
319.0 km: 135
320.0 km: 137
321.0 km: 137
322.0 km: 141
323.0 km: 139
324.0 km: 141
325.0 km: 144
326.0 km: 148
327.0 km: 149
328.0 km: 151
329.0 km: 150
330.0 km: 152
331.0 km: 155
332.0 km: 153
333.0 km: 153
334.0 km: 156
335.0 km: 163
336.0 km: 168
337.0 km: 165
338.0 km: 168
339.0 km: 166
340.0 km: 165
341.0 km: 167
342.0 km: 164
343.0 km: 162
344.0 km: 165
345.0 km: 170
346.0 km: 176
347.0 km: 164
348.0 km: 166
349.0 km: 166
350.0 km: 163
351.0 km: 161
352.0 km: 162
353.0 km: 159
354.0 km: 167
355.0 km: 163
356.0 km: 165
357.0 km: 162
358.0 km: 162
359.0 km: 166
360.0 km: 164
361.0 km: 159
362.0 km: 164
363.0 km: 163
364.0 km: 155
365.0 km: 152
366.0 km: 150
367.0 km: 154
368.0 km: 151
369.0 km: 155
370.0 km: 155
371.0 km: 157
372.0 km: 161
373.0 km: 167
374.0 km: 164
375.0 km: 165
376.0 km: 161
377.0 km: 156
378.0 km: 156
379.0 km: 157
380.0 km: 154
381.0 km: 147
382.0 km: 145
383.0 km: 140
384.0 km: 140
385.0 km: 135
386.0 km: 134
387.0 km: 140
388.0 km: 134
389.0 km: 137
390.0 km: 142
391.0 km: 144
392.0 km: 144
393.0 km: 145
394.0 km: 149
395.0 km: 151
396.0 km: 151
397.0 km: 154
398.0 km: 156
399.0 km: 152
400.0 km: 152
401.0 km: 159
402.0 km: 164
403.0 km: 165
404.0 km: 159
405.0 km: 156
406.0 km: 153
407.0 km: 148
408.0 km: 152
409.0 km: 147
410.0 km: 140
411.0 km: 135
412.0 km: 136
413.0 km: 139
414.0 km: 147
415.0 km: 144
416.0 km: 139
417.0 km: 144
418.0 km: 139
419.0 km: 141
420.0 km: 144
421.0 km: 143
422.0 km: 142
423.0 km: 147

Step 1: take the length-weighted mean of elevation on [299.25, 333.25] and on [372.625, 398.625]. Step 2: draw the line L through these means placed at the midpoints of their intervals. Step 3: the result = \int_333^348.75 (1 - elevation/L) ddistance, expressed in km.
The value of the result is -2.3 km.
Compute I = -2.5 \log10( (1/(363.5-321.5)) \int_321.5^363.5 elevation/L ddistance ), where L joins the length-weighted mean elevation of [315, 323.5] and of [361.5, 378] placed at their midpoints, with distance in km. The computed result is -0.08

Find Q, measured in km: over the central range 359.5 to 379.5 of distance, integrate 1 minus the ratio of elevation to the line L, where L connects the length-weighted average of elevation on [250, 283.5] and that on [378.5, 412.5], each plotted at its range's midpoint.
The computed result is -2.8 km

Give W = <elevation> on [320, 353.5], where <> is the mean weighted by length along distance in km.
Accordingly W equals 158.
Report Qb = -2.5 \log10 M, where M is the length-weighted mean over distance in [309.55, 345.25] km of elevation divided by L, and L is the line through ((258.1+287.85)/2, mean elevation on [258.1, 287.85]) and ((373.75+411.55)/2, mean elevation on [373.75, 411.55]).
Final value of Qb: -0.20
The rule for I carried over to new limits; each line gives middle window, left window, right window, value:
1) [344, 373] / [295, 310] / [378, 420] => -0.15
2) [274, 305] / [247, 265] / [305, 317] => 0.08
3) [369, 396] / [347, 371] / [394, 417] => 0.04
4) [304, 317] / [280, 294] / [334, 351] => -0.04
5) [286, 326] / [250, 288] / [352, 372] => -0.06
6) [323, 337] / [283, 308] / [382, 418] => -0.16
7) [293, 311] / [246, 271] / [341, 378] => -0.03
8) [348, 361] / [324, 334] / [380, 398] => -0.11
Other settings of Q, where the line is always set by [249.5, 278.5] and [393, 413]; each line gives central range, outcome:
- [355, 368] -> -2.1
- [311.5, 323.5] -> -1.9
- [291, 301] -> -0.9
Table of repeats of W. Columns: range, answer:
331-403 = 157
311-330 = 144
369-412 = 150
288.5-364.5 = 148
